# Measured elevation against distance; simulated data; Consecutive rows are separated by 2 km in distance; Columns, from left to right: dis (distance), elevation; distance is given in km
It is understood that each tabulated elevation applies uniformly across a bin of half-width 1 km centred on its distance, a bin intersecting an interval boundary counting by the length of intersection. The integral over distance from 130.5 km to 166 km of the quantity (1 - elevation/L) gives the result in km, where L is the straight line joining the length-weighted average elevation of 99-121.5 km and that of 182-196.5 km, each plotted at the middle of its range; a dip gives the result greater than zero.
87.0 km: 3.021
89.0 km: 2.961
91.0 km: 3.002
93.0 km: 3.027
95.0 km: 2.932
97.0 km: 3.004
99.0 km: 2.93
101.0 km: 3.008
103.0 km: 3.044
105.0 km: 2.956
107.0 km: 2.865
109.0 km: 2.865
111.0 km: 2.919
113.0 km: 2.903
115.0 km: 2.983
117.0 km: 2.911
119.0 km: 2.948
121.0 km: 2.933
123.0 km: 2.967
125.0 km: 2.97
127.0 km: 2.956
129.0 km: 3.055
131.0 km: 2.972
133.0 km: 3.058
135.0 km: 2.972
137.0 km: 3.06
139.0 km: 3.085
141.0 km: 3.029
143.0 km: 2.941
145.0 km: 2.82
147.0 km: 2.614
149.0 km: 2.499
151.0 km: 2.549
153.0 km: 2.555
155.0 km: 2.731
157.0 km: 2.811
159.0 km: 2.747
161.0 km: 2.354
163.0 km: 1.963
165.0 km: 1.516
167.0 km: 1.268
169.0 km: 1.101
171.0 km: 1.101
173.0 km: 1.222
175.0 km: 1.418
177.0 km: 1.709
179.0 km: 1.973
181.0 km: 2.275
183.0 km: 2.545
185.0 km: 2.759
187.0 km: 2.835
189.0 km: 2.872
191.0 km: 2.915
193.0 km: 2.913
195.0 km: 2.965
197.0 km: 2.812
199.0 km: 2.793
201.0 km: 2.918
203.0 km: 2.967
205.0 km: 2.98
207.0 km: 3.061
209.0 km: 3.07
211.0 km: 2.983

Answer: 2.6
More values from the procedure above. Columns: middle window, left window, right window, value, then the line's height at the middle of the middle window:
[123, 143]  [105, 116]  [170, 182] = -4.5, 2.47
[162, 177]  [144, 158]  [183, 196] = 7.4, 2.75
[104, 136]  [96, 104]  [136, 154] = -0.5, 2.91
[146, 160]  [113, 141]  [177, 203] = 1.1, 2.86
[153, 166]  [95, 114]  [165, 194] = -0.4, 2.29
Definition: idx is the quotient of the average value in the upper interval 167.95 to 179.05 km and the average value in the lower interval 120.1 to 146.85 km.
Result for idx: 0.46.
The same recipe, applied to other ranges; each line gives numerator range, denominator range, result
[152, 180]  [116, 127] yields 0.64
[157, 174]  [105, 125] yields 0.59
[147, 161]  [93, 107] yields 0.88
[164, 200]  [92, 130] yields 0.73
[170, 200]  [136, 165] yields 0.88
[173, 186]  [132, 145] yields 0.68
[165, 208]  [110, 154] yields 0.81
